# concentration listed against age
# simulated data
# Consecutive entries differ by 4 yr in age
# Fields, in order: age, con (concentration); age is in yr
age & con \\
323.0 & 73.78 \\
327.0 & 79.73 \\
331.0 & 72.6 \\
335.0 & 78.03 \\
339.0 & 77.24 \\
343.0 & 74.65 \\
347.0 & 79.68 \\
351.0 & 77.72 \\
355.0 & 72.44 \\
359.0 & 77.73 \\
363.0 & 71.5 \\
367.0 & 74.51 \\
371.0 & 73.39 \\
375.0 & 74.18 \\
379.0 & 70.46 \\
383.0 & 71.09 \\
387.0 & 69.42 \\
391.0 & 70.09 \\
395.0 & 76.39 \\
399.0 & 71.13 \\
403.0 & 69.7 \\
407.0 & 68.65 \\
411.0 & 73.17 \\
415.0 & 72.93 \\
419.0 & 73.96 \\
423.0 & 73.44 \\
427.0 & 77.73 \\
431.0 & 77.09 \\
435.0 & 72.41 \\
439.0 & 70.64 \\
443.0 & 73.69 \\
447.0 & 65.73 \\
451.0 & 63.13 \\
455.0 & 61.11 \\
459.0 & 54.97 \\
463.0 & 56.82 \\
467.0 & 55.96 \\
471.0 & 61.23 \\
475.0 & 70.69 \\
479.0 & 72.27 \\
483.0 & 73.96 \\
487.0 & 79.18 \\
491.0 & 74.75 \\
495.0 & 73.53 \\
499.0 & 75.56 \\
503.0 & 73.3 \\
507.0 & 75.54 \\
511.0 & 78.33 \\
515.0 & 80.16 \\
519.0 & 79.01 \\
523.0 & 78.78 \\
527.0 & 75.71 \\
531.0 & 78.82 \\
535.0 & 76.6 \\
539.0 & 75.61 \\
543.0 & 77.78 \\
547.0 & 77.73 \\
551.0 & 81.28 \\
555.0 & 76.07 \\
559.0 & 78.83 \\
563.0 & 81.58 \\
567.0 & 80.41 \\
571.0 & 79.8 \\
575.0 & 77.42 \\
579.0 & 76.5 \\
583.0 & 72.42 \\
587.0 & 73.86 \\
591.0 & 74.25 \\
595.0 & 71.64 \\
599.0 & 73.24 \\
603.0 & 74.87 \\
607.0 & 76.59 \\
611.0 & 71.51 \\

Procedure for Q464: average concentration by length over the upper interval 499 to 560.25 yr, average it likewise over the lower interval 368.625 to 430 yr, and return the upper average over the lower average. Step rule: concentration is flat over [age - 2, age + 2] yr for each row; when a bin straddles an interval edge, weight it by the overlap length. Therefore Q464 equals 1.1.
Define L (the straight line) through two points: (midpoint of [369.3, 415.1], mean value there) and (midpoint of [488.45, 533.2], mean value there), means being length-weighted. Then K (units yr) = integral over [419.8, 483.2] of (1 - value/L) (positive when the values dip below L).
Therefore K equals 5.7 yr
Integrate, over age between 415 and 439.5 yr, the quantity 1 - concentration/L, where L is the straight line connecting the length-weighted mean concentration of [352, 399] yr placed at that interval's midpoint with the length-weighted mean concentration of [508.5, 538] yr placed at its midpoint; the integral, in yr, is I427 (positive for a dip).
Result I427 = 0.1 yr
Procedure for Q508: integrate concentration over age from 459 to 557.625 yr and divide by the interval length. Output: 73.8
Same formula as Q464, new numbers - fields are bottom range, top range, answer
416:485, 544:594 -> 1.14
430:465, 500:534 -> 1.17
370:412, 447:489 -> 0.91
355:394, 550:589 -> 1.07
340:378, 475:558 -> 1.02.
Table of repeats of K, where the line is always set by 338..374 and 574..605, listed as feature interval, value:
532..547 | -0.51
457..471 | 3.39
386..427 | 1.56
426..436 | -0.12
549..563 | -0.90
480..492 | -0.17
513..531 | -0.95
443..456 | 1.70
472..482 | 0.54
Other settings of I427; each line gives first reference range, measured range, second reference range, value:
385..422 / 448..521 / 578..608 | 2.8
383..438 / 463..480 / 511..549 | 2.6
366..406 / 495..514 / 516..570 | 0.3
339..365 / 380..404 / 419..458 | 0.6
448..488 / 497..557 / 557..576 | -3.1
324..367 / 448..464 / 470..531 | 3.4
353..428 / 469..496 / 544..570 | 1.5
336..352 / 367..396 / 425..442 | 1.5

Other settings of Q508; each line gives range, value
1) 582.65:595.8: 73.2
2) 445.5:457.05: 63.2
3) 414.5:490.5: 68.8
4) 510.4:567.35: 78.4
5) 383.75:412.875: 71.2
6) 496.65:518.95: 76.7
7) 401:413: 70.5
